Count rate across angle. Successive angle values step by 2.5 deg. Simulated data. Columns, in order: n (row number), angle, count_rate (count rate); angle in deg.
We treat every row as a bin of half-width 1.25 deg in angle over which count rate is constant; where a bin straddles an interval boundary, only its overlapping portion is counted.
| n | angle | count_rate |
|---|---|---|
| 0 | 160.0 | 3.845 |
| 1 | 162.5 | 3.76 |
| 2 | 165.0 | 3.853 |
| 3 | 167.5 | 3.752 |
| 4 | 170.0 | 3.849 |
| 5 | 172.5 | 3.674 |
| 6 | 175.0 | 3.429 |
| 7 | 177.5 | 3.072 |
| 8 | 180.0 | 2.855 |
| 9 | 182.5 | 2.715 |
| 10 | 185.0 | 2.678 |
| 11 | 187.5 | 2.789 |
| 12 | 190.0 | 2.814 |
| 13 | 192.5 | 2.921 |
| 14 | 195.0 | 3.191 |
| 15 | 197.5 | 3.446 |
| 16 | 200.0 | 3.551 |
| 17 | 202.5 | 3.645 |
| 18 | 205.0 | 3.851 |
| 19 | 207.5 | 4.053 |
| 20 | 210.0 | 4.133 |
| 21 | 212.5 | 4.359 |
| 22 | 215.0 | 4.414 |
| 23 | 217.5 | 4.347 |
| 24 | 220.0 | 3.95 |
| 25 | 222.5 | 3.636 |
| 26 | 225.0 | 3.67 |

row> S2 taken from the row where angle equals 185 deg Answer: 2.678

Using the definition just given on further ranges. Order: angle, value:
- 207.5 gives 4.053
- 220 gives 3.95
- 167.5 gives 3.752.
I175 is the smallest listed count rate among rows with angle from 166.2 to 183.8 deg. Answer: 2.715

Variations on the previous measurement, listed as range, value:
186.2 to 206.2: 2.789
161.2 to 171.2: 3.752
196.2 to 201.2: 3.446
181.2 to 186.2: 2.678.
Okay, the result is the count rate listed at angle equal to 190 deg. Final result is 2.814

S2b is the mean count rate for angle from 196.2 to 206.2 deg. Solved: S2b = 3.62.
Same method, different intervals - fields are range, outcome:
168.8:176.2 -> 3.65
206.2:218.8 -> 4.26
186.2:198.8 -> 3.03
